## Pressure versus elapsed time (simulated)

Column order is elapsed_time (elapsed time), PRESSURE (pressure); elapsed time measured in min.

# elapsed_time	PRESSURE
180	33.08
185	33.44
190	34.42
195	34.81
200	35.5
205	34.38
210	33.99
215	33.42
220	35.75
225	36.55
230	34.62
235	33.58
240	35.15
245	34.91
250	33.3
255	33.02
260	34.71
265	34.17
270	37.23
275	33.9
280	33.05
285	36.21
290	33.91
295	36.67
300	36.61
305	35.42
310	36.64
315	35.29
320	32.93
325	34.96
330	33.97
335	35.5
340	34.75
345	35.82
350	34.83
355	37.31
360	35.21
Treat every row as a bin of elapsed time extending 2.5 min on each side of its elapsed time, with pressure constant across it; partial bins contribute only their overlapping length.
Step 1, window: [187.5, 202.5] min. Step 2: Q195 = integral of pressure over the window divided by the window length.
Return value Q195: 34.9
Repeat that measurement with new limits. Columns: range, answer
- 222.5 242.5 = 35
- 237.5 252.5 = 34.5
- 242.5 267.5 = 34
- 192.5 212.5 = 34.7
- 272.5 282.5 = 33.5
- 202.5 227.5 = 34.8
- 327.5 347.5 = 35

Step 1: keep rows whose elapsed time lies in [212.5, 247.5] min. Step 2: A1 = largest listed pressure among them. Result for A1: 36.55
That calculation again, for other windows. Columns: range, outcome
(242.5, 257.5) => 34.91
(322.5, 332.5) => 34.96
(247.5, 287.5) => 37.23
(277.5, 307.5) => 36.67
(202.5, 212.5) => 34.38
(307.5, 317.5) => 36.64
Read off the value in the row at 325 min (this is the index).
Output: 34.96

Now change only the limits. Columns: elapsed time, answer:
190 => 34.42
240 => 35.15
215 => 33.42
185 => 33.44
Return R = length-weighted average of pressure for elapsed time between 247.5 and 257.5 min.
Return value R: 33.2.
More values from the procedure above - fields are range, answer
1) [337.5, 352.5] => 35.1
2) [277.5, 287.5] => 34.6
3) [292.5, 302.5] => 36.6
